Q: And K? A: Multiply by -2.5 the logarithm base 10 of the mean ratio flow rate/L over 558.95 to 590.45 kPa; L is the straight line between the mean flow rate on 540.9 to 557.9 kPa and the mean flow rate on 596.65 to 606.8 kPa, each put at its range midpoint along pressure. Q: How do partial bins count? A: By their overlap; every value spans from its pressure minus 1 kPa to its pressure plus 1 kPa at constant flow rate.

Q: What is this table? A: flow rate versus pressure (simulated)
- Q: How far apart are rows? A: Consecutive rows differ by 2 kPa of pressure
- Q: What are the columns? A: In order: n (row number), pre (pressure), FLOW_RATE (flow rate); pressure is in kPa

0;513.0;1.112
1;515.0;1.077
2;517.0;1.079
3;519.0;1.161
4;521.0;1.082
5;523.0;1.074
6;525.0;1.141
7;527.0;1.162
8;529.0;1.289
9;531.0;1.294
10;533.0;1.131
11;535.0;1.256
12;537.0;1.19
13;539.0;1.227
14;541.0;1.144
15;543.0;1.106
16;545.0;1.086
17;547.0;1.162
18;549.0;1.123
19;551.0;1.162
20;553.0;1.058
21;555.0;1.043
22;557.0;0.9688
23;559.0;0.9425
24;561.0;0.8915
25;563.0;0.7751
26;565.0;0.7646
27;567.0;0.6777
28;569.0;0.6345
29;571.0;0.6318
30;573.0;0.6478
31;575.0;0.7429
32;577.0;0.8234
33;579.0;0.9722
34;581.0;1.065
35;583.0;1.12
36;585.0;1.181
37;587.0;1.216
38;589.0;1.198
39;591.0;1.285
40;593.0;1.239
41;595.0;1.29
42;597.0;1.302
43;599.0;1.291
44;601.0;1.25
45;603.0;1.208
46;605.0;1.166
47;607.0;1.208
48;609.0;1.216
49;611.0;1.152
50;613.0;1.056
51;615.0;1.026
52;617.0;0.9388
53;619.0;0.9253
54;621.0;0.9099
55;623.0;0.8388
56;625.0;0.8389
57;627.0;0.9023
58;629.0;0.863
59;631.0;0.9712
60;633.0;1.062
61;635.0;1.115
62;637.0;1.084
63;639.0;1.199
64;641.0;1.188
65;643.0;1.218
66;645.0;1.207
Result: 0.29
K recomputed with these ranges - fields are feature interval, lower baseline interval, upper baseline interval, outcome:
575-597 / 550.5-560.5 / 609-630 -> -0.142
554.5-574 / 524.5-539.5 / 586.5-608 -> 0.476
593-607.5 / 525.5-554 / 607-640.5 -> -0.177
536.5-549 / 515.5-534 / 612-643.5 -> -0.019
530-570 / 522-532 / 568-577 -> -0.102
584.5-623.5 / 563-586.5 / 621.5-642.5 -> -0.234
